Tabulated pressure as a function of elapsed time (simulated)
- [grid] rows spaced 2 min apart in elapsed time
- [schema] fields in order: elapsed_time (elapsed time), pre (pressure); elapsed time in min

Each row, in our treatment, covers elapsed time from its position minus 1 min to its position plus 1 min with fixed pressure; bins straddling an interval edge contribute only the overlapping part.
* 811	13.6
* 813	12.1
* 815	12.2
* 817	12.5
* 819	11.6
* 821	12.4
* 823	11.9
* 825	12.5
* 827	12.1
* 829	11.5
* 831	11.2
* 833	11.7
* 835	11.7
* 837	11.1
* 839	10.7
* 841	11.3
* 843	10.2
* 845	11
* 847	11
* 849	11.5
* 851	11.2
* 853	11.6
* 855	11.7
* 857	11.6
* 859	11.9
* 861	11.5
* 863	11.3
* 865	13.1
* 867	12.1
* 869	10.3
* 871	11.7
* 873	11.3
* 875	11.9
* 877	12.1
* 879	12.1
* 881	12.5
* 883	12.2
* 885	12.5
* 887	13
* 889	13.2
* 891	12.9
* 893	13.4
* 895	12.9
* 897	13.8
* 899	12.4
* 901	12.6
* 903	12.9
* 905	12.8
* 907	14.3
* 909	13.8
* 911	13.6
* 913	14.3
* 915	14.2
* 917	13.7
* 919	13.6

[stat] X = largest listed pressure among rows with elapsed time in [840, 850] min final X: 11.5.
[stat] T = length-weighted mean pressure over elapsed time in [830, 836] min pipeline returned 11.5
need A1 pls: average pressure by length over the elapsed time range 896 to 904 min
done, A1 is 12.9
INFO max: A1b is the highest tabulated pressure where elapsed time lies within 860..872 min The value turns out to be 13.1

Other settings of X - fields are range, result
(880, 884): 12.5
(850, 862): 11.9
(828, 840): 11.7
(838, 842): 11.3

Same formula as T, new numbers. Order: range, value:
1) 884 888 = 12.8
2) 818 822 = 12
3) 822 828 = 12.2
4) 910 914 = 13.9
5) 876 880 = 12.1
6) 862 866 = 12.2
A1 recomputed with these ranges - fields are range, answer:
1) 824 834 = 11.8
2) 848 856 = 11.5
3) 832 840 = 11.3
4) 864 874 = 11.7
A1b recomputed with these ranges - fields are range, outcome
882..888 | 13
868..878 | 12.1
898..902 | 12.6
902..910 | 14.3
